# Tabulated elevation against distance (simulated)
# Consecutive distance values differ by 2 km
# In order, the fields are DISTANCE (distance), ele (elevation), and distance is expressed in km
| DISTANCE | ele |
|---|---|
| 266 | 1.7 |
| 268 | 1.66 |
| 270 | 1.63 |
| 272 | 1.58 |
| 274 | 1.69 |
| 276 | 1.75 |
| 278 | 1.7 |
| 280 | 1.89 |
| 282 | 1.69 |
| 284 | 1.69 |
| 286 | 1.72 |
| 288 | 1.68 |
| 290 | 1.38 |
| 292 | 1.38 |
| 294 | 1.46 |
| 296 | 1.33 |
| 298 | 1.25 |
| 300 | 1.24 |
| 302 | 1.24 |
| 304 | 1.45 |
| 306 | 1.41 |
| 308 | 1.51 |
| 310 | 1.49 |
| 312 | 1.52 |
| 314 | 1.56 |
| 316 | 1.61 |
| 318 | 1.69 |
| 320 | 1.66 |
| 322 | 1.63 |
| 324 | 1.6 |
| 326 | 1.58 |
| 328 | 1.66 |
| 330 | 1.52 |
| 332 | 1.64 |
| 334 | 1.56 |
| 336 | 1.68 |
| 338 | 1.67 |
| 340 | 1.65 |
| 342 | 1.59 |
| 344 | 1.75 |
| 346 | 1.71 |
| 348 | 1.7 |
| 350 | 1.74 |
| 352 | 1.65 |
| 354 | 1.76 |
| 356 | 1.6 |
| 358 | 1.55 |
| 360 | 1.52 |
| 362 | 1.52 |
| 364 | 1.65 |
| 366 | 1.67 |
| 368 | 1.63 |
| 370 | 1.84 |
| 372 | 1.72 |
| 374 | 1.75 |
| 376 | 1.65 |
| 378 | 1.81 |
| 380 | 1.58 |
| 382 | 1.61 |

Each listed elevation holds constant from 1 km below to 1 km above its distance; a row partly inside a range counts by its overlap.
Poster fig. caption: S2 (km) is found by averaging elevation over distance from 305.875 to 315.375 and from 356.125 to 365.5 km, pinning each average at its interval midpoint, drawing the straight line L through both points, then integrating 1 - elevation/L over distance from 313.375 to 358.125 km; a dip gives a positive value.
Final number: -3.0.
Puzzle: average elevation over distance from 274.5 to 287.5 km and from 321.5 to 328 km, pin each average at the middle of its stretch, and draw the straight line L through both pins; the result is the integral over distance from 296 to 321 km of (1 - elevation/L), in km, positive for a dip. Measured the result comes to 2.9 km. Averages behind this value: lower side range 1.74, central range 1.46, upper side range 1.61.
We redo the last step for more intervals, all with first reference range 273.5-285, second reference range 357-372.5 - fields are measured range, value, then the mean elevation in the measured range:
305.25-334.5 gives 1.9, 1.58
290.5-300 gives 2.1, 1.34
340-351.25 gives -0.2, 1.69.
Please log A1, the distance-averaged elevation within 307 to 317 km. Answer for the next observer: 1.54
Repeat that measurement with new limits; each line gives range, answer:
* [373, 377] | 1.7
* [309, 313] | 1.5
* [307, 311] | 1.5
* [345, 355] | 1.71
